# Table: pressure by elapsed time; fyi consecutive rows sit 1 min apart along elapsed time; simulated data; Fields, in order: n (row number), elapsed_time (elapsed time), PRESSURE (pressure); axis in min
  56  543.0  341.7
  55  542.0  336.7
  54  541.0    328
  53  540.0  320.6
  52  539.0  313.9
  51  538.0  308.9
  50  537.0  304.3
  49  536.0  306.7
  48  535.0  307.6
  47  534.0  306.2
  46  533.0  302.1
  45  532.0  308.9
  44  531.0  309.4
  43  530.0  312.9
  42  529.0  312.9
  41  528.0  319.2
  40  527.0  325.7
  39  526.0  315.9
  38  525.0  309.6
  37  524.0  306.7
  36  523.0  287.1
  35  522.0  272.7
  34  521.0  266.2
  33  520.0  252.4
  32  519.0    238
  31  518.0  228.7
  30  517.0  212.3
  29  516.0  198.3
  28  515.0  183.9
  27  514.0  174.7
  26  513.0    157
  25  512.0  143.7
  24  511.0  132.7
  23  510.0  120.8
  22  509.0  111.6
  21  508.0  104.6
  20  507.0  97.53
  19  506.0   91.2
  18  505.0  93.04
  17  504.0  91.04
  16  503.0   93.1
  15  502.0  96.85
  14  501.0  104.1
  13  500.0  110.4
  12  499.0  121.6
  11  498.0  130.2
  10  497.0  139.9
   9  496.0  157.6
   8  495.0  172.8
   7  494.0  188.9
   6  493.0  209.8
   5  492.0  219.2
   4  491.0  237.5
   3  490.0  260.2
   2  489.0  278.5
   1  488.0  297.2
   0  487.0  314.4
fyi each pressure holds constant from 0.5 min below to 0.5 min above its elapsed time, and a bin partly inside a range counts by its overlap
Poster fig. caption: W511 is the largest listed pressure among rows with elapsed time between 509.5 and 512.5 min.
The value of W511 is 143.7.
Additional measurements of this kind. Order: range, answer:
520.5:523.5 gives 287.1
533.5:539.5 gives 313.9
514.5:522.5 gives 272.7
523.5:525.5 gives 309.6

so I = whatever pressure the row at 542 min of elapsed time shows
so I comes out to 336.7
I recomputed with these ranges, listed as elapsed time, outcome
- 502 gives 96.85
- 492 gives 219.2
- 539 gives 313.9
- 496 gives 157.6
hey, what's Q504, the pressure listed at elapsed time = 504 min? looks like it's 91.04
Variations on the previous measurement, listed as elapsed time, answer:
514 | 174.7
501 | 104.1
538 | 308.9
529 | 312.9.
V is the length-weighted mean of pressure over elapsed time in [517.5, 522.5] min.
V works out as 252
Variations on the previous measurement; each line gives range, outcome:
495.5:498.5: 143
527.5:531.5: 314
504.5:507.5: 93.9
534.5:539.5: 308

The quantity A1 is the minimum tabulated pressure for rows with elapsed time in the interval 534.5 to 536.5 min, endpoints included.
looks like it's 306.7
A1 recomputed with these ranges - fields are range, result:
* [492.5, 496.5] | 157.6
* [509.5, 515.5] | 120.8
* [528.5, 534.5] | 302.1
